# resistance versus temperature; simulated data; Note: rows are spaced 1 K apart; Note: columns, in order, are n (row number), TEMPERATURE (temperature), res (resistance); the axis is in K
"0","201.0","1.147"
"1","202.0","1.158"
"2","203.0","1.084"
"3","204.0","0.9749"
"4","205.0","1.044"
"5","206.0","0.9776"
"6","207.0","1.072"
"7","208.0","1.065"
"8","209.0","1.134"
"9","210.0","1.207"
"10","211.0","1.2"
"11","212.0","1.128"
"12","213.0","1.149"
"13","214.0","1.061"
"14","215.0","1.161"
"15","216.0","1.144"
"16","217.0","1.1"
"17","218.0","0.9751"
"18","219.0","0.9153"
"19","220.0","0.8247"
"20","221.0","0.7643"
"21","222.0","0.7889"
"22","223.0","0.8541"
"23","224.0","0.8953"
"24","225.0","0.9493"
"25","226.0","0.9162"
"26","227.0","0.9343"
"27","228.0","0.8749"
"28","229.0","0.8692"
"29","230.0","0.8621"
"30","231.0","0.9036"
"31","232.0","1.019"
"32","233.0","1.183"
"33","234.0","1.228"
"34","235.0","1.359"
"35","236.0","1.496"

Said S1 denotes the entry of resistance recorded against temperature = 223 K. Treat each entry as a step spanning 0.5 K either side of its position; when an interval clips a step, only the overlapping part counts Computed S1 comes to 0.8541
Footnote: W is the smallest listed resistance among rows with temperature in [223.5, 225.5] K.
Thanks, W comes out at 0.8953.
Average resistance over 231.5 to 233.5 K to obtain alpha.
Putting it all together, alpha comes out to 1.1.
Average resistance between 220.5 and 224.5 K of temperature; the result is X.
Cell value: 0.826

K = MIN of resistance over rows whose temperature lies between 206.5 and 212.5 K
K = 1.065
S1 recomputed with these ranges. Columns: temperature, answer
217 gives 1.1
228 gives 0.8749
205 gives 1.044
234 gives 1.228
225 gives 0.9493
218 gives 0.9751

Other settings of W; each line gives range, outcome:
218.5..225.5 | 0.7643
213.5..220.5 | 0.8247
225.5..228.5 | 0.8749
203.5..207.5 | 0.9749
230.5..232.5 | 0.9036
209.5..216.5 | 1.061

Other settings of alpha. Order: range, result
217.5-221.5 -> 0.87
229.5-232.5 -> 0.928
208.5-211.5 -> 1.18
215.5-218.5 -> 1.07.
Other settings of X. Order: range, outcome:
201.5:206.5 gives 1.05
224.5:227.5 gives 0.933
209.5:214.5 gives 1.15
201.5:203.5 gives 1.12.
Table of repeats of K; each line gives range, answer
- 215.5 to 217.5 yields 1.1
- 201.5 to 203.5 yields 1.084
